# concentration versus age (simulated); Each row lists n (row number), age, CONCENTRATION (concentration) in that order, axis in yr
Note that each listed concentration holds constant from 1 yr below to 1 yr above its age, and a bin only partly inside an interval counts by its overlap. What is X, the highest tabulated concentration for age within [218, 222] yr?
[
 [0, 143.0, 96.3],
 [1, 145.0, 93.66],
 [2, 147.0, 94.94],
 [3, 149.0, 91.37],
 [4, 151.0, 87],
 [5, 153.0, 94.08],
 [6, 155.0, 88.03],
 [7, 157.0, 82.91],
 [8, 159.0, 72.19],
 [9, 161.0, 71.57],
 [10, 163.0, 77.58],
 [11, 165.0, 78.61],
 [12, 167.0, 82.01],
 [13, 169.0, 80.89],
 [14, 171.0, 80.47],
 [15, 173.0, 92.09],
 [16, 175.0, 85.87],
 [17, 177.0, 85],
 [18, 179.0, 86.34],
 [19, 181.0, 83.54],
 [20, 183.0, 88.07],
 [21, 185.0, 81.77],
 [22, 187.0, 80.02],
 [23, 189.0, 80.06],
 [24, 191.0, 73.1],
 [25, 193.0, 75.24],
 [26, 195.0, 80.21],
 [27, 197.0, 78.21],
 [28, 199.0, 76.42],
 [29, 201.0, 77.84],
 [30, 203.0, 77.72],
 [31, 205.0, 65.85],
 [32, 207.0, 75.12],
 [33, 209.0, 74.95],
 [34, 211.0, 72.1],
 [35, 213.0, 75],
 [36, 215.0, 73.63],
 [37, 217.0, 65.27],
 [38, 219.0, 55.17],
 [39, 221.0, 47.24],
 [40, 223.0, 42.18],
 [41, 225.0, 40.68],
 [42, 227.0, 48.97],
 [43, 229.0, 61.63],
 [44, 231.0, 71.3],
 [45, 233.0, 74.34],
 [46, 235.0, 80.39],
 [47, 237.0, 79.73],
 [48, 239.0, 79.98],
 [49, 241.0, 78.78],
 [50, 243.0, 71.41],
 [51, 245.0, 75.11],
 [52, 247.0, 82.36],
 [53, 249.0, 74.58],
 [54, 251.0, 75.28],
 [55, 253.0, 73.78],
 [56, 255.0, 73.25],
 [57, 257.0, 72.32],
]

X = 55.17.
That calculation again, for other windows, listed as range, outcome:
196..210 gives 78.21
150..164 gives 94.08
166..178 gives 92.09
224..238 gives 80.39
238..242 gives 79.98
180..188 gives 88.07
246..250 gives 82.36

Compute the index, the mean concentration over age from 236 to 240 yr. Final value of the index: 79.9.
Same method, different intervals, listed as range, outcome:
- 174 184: 85.8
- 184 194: 78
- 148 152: 89.2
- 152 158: 88.3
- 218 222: 51.2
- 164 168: 80.3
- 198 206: 74.5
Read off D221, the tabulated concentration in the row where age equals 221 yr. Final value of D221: 47.24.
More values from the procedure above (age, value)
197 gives 78.21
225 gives 40.68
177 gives 85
